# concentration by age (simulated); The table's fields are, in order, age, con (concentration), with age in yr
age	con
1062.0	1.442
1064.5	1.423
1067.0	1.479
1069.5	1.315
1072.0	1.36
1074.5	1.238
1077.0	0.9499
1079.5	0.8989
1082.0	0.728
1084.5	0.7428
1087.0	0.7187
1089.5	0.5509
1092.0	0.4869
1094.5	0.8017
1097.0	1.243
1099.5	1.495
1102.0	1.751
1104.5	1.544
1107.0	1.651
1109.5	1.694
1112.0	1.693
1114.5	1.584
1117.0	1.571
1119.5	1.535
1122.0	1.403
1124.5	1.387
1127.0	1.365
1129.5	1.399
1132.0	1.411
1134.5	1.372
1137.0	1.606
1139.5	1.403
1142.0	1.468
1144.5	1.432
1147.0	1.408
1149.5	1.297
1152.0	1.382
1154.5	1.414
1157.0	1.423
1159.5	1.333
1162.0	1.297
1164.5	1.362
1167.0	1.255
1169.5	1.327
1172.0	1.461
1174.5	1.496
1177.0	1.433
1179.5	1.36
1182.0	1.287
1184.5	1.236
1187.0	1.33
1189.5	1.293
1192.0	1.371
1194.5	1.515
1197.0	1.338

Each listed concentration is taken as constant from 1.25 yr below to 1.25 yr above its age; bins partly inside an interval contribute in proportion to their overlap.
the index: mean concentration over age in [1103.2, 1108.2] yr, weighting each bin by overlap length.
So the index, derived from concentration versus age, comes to 1.6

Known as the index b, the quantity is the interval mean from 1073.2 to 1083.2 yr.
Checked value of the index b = 0.957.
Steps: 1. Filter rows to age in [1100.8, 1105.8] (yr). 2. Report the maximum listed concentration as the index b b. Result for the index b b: 1.751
